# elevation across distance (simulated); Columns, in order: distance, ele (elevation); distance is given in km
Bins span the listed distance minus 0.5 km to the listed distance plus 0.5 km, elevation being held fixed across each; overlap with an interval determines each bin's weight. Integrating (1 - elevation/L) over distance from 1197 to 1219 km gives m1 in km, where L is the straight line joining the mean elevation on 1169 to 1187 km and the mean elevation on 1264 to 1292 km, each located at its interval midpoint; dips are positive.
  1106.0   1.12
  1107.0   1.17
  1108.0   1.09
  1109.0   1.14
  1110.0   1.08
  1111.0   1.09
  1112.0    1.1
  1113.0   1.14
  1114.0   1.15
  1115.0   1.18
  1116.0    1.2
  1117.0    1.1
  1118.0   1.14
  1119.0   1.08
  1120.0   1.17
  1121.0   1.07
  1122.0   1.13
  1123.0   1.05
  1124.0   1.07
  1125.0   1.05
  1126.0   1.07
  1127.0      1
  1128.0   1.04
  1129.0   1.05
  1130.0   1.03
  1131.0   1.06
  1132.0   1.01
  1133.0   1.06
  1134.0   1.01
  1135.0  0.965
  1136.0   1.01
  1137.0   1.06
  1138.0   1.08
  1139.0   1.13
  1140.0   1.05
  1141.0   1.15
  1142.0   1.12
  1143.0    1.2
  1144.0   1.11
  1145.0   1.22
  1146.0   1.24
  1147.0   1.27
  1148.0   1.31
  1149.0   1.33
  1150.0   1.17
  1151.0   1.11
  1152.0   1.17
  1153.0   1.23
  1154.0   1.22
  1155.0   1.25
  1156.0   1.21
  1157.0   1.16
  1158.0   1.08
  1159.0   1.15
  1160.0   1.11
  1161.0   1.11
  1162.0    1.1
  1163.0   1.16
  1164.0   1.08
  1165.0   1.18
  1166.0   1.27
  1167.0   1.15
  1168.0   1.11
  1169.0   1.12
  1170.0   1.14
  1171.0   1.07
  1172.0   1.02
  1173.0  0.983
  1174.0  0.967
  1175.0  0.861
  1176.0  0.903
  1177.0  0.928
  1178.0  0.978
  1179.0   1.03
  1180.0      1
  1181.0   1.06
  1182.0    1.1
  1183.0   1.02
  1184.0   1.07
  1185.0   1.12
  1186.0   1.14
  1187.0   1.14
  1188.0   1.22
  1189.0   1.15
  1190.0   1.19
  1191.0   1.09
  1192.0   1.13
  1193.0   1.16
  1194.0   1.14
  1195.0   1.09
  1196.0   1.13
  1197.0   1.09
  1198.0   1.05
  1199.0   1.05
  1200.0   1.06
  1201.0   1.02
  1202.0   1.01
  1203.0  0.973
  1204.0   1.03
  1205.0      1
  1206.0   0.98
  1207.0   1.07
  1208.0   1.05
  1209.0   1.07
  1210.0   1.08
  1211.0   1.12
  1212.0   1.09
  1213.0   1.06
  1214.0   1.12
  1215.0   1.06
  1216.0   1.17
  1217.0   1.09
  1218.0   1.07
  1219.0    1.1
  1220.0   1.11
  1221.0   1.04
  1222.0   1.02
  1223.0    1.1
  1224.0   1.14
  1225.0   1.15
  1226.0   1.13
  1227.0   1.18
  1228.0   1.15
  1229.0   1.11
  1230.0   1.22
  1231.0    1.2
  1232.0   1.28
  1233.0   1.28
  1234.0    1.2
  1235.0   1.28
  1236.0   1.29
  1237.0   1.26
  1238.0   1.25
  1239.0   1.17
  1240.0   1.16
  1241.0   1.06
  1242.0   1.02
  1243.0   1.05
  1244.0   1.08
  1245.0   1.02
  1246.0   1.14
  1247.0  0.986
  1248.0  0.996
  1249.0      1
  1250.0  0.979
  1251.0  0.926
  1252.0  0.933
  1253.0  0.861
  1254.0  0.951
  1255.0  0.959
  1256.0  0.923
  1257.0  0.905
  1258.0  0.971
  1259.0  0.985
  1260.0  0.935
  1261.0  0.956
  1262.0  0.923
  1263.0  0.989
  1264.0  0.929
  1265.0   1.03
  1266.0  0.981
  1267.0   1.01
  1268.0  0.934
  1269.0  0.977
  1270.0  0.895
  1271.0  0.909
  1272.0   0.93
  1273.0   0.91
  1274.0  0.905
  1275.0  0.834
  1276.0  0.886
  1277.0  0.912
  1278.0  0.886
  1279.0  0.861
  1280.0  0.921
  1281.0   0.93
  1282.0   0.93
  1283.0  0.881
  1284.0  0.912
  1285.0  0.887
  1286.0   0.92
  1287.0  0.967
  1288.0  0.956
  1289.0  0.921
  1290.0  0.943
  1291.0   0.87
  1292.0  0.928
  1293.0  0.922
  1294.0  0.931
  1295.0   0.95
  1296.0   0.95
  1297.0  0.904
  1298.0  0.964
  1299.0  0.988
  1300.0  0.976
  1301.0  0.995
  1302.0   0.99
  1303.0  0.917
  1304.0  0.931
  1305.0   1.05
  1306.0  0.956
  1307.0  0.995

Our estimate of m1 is -1.39 km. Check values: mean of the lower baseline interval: 1.03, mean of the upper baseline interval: 0.922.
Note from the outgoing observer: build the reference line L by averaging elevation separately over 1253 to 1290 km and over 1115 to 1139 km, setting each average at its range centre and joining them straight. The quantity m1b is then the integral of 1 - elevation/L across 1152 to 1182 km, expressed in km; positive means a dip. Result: -1.8 km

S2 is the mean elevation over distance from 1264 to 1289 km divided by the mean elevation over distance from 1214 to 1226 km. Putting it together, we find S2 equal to 0.8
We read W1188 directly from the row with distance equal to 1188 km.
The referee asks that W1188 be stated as 1.22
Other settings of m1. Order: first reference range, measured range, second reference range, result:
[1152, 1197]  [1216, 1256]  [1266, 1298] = -4.0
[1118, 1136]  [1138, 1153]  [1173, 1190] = -1.9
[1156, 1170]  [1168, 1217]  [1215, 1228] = 2.5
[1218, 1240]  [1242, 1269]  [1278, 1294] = 2.0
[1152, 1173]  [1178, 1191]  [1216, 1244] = 0.5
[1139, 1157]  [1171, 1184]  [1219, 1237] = 2.1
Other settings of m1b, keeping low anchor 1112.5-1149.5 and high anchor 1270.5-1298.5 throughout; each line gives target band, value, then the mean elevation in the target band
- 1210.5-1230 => -2.2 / 1.11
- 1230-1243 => -3.0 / 1.2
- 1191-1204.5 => -0.6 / 1.07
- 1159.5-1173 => -0.7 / 1.12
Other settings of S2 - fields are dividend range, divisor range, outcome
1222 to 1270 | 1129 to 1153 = 0.94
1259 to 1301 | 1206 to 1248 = 0.83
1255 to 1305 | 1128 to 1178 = 0.84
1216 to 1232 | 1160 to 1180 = 1.06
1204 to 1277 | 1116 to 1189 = 0.95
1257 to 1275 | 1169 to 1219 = 0.89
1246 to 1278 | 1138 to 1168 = 0.81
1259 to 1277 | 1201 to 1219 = 0.88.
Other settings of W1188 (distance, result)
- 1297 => 0.904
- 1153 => 1.23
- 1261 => 0.956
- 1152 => 1.17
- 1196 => 1.13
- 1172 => 1.02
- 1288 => 0.956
